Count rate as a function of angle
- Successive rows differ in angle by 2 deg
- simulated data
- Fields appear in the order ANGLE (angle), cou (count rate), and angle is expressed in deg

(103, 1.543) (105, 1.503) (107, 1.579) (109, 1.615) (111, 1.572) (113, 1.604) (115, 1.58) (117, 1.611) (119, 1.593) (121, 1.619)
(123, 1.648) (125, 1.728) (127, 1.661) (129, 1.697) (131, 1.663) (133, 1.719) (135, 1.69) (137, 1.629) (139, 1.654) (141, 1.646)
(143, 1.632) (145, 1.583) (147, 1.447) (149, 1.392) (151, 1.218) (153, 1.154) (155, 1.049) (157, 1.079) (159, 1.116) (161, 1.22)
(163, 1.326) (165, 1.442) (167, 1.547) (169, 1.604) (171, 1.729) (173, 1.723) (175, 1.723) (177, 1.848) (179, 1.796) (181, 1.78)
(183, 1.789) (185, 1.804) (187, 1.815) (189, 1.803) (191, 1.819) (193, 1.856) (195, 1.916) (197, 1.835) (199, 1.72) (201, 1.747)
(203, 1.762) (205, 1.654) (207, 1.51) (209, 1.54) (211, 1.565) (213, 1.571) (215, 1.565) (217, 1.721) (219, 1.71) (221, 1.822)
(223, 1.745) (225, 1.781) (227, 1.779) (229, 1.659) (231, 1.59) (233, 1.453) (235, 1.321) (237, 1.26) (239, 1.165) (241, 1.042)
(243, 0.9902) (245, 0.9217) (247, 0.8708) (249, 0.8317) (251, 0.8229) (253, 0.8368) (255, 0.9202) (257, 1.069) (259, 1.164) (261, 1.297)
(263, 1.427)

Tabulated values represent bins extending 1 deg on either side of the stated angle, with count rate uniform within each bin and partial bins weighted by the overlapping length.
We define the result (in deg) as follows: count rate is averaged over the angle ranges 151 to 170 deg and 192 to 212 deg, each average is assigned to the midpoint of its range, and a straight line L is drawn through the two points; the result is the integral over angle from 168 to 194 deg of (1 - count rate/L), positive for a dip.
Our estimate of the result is -4.99 deg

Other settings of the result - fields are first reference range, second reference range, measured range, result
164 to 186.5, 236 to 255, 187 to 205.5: -3.8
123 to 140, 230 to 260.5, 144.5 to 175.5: 2.8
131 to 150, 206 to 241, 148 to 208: -0.4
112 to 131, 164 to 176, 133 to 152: 1.0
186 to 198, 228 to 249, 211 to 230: -3.3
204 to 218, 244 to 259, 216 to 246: -4.6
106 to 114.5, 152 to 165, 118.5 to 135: -2.5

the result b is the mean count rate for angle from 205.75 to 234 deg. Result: 1.64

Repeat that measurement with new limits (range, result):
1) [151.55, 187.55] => 1.52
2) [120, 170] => 1.49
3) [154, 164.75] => 1.18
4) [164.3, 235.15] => 1.7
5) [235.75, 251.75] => 0.996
